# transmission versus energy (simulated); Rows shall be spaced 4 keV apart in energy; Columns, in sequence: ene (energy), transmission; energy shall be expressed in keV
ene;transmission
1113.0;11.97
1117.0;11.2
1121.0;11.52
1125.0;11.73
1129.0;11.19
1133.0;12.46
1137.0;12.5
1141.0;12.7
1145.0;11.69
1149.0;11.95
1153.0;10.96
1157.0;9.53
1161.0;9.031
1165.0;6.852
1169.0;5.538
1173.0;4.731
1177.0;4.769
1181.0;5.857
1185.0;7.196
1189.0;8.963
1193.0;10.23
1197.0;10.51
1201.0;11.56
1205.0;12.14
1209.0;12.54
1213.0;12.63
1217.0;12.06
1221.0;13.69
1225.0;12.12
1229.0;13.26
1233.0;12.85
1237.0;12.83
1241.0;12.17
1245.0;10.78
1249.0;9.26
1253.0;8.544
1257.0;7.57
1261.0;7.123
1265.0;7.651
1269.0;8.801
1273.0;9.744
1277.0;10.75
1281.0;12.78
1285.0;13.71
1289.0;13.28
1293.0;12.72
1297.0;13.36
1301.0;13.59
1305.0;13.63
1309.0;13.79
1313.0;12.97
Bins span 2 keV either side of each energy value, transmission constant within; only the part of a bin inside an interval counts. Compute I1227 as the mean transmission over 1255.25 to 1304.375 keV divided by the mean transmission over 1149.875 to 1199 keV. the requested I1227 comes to 1.4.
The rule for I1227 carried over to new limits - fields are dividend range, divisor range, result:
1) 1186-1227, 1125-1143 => 0.95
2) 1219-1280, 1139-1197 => 1.22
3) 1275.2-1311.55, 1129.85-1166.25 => 1.19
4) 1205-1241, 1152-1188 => 1.78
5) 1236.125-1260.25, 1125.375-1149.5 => 0.82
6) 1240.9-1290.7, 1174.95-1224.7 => 0.98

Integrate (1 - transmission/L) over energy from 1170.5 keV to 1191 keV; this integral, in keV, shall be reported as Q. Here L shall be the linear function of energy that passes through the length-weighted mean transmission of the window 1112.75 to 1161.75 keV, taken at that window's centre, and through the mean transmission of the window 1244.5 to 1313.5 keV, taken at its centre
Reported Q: 9.1 keV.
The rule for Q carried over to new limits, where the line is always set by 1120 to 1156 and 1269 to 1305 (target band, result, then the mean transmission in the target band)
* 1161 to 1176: 7.3 keV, 6.09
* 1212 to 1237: -1.4 keV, 12.8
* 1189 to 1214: 1.4 keV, 11.3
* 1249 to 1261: 4.1 keV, 8.1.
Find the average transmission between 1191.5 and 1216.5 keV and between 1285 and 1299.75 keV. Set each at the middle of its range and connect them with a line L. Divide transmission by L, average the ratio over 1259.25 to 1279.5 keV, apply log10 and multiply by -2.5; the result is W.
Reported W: 0.393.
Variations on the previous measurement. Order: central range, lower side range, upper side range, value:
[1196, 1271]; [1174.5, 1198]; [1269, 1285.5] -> -0.17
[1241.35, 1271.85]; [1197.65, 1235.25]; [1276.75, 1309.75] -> 0.41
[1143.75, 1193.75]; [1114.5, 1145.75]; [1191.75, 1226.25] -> 0.41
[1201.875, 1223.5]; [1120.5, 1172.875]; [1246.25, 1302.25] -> -0.20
